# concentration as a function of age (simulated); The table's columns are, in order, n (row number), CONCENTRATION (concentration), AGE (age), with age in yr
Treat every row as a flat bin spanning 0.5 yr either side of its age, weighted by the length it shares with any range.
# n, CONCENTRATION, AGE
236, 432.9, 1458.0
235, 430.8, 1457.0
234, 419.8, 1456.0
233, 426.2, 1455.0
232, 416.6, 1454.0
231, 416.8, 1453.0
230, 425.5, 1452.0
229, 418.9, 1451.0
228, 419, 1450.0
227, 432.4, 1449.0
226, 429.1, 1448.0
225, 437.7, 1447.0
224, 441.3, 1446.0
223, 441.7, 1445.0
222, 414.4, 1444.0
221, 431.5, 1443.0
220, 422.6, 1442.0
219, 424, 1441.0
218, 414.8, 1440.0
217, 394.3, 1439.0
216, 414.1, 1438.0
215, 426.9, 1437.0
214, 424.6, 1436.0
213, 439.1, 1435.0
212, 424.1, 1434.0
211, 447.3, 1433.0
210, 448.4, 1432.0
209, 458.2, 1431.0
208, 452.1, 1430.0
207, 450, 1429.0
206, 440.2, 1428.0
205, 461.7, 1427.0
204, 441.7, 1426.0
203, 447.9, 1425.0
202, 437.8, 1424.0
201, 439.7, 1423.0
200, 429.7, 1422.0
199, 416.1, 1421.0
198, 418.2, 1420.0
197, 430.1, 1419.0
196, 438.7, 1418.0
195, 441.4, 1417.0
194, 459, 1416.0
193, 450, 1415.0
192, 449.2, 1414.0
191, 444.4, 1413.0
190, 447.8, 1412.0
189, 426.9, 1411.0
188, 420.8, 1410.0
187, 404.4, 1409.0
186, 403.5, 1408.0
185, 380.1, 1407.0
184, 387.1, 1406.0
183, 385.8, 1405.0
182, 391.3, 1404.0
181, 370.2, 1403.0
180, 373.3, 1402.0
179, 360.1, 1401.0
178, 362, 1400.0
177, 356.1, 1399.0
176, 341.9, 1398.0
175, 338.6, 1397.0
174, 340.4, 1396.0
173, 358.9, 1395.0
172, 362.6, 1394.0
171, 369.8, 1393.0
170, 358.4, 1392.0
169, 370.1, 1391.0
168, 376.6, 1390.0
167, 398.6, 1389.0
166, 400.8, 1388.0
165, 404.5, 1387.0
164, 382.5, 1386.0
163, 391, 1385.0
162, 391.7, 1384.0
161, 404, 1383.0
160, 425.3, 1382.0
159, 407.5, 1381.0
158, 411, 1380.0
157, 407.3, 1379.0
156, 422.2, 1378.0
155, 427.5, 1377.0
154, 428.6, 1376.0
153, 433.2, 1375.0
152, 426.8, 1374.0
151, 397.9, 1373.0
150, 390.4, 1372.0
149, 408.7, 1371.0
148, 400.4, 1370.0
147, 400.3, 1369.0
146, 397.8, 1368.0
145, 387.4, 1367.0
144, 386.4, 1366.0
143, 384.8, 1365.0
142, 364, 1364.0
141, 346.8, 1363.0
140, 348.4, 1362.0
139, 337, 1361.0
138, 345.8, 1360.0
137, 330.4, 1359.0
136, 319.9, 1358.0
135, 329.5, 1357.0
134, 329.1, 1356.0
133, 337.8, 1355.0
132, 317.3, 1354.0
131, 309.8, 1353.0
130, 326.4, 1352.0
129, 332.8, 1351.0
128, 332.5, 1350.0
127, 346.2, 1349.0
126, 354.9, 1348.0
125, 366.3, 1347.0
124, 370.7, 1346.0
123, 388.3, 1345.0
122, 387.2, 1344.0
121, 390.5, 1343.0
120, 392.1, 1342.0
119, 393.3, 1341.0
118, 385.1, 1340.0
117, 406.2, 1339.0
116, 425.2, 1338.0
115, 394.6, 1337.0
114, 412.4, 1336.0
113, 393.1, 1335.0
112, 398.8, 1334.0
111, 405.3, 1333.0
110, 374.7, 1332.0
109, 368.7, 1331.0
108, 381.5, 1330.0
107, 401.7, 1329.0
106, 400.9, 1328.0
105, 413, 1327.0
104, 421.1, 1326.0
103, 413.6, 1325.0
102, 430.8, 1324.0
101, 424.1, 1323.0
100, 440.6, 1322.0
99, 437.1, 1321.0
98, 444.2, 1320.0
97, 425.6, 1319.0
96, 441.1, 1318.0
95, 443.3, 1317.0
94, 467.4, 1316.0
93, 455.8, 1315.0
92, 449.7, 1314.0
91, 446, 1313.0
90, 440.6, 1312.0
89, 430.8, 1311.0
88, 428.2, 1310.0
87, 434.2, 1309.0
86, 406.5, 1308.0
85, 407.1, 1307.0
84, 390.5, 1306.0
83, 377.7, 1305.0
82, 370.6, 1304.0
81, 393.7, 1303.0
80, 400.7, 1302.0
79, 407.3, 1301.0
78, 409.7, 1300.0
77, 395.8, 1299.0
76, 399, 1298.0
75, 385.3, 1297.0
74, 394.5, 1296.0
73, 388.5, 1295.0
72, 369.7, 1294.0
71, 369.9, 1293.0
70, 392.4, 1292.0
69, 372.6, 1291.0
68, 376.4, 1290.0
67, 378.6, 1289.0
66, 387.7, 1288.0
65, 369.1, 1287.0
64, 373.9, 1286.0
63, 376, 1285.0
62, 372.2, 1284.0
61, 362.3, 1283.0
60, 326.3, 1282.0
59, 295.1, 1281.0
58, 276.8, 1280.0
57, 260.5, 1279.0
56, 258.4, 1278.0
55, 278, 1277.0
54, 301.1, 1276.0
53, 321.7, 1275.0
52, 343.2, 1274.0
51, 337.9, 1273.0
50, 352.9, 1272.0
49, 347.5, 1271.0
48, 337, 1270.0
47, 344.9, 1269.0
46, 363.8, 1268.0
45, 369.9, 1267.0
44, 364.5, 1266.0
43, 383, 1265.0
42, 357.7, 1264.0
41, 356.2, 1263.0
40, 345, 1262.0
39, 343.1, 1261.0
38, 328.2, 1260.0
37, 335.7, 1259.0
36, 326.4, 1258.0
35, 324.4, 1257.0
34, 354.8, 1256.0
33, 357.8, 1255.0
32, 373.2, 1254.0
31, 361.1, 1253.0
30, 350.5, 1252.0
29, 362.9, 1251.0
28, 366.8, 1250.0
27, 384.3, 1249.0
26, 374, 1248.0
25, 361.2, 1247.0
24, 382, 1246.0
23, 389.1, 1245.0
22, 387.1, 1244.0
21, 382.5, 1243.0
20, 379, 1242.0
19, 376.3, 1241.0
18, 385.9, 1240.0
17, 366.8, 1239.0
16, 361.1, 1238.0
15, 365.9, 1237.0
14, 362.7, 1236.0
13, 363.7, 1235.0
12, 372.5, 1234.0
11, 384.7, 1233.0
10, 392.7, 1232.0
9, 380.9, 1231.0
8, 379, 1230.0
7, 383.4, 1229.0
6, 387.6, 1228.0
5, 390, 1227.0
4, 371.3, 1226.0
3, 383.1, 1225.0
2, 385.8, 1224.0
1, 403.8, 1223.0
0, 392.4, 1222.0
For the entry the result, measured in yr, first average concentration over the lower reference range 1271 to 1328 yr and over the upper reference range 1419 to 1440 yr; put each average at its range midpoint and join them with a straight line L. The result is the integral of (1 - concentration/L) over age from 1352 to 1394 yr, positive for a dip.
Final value 3.5 yr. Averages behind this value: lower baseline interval 387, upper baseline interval 435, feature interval 380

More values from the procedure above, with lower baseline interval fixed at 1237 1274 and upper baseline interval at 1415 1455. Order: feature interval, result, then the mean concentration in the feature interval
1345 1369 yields 3.1 yr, 350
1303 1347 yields -2.6 yr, 411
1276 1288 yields 1.5 yr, 324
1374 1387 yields 0.0 yr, 411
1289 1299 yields -0.2 yr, 384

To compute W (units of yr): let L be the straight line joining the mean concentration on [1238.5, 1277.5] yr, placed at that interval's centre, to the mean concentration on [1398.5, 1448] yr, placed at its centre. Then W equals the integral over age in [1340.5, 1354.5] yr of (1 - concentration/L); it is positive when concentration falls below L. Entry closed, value 1.2 yr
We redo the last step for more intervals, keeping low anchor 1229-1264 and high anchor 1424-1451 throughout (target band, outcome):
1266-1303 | 2.25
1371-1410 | 2.62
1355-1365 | 1.59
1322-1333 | -0.29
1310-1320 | -1.38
